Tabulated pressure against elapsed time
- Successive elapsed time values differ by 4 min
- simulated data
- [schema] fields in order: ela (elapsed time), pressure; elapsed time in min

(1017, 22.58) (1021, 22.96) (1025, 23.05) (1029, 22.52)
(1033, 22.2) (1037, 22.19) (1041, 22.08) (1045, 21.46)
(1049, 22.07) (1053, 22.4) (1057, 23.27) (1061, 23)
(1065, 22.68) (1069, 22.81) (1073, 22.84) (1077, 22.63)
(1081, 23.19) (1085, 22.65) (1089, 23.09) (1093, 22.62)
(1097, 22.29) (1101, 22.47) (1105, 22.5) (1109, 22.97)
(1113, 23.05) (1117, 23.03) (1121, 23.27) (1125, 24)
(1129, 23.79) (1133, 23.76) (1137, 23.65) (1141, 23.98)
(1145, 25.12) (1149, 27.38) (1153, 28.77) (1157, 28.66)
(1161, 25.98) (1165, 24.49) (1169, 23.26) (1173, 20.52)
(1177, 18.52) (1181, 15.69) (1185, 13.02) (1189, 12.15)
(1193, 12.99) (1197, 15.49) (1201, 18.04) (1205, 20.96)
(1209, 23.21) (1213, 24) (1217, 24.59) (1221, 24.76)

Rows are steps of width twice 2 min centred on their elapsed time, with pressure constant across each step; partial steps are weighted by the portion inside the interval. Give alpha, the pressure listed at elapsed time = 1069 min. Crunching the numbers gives 22.81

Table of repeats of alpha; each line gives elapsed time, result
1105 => 22.5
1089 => 23.09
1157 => 28.66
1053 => 22.4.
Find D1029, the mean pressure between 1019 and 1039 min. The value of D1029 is 22.6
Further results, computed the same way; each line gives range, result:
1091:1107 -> 22.5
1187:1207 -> 15.9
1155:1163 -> 27.3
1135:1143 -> 23.8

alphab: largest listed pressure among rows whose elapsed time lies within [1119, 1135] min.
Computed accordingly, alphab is 24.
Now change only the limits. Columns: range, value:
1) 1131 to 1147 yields 25.12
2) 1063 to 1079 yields 22.84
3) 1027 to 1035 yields 22.52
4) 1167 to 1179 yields 23.26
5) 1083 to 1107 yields 23.09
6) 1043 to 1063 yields 23.27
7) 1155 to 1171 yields 28.66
